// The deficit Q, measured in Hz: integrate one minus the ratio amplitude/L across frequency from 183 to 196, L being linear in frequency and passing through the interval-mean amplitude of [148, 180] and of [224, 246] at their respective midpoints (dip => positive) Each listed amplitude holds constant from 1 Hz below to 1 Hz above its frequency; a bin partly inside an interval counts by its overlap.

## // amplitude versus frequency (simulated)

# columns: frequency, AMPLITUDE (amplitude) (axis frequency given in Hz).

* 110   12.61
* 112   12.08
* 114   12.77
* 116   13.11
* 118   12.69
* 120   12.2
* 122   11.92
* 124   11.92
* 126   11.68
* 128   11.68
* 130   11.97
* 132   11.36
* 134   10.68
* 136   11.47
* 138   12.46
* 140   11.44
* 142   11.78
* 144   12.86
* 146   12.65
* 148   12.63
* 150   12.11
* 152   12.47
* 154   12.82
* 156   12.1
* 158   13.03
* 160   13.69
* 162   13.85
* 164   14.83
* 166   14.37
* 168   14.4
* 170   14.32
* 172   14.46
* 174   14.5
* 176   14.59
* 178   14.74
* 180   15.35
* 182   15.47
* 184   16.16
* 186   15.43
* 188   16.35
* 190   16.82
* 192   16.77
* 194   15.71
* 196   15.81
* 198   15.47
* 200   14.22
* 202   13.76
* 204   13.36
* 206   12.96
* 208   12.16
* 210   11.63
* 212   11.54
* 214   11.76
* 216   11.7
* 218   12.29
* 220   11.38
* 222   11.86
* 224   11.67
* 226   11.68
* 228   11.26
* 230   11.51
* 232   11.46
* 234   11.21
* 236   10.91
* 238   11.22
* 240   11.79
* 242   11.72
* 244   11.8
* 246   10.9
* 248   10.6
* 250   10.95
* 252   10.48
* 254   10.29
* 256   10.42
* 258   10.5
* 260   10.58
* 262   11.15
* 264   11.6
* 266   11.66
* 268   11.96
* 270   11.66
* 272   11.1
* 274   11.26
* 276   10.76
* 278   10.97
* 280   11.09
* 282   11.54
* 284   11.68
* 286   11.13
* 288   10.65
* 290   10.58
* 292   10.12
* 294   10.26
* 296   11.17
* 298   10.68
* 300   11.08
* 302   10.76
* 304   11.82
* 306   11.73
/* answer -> -3.3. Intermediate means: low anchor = 13.8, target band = 16.2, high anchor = 11.4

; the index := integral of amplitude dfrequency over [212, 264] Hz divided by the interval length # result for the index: 11.3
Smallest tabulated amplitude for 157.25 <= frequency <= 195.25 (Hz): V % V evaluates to 13.03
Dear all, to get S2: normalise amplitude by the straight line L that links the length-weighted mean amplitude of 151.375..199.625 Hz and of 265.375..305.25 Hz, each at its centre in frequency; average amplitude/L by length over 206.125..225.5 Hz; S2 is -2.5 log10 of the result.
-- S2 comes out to 0.14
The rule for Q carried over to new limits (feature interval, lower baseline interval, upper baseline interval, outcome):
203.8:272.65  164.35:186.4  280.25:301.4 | 6.8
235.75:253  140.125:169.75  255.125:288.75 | 0.7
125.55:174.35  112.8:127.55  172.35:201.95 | 3.4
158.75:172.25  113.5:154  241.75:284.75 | -2.7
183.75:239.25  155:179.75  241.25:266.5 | -2.4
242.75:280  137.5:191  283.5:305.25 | 2.0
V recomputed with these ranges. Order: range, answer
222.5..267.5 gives 10.29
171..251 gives 10.6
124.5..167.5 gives 10.68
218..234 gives 11.21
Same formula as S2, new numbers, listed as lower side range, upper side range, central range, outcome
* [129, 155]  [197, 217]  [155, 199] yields -0.193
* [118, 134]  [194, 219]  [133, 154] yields 0.001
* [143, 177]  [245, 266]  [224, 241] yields 0.005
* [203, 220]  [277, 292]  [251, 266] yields 0.062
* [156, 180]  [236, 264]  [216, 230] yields 0.033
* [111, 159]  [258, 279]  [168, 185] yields -0.248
